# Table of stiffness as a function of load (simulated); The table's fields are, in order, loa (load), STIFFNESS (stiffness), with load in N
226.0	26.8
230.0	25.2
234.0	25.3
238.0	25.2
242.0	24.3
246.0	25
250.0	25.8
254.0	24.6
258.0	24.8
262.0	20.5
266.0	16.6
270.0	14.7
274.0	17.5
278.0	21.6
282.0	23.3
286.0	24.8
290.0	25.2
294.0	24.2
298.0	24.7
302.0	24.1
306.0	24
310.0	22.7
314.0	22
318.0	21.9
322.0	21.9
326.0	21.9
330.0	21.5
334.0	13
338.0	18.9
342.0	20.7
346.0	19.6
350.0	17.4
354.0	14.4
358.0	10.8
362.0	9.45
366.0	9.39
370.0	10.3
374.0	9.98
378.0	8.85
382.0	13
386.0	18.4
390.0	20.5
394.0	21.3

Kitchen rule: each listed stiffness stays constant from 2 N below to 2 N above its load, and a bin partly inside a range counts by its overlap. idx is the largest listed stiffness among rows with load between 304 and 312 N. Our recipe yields 24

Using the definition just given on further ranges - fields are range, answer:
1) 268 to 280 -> 21.6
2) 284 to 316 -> 25.2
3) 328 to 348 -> 21.5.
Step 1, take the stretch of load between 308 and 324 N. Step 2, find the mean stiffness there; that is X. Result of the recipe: 22.1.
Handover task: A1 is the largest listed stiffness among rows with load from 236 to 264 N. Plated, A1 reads 25.8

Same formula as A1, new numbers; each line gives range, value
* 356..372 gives 10.8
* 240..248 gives 25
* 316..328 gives 21.9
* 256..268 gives 24.8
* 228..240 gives 25.3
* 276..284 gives 23.3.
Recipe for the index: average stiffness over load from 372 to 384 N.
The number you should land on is 10.6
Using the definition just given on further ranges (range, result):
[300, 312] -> 23.6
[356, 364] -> 10.1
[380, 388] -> 15.7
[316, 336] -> 20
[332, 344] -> 17.5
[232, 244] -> 24.9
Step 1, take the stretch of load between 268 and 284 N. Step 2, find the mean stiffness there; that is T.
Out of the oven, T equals 19.3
